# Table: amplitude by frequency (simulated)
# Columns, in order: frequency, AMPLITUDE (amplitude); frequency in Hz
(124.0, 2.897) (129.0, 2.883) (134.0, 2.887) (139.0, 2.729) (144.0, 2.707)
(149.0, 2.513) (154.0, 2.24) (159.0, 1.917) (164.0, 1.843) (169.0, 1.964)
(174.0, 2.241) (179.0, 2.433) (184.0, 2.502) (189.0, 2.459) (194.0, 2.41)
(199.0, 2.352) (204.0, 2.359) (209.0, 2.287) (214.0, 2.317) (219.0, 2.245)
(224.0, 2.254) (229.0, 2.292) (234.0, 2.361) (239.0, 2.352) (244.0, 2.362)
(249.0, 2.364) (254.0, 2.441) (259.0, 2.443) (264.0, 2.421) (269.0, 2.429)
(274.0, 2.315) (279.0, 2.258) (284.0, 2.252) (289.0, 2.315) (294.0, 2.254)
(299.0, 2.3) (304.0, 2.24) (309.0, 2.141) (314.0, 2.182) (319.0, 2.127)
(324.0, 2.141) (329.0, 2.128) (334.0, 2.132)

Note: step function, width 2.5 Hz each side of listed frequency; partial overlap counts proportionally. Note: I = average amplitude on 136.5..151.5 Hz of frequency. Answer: 2.65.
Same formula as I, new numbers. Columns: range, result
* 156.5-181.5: 2.08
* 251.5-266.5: 2.44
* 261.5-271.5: 2.42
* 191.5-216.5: 2.35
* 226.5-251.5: 2.35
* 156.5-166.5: 1.88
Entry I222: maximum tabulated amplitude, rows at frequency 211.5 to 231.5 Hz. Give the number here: 2.317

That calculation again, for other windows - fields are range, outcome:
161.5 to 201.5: 2.502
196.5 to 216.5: 2.359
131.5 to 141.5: 2.887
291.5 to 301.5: 2.3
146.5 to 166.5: 2.513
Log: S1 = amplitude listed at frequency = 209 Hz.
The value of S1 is 2.287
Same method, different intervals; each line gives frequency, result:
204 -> 2.359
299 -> 2.3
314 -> 2.182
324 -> 2.141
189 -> 2.459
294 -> 2.254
